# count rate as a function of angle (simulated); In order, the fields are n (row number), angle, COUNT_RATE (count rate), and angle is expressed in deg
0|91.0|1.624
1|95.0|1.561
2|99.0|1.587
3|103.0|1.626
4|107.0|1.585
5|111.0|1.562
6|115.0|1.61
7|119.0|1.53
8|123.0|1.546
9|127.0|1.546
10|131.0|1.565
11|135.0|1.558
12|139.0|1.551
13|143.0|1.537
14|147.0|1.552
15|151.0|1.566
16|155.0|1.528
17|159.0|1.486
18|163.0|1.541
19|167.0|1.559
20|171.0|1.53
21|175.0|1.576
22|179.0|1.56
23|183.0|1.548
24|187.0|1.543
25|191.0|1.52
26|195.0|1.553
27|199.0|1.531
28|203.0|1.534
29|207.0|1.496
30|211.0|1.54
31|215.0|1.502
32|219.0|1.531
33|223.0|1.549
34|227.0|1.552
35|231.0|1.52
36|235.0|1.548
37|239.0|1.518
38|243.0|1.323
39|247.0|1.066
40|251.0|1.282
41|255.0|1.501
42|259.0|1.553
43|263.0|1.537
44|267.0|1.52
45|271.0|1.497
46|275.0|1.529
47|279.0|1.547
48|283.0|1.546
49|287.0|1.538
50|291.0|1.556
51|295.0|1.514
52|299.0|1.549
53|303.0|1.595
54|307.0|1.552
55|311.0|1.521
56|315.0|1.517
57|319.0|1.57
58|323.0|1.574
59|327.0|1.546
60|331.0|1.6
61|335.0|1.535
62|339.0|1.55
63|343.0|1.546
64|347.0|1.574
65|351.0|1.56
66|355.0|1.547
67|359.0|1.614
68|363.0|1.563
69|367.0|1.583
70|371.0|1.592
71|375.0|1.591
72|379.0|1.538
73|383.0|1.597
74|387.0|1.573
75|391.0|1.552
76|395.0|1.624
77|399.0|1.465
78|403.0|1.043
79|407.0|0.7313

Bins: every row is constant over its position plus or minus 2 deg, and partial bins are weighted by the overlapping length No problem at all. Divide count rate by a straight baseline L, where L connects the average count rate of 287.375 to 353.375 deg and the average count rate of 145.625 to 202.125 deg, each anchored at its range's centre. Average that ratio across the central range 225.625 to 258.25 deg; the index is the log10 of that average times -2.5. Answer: 0.096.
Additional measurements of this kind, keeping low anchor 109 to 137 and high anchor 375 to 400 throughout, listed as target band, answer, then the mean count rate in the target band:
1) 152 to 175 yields 0.02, 1.53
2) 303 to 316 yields 0.02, 1.54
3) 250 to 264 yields 0.06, 1.48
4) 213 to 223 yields 0.03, 1.52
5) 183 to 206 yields 0.02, 1.54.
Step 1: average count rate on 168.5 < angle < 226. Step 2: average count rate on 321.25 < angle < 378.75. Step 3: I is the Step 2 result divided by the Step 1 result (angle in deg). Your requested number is 1.0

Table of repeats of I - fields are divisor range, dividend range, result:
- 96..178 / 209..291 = 0.95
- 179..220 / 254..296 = 1.00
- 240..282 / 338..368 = 1.09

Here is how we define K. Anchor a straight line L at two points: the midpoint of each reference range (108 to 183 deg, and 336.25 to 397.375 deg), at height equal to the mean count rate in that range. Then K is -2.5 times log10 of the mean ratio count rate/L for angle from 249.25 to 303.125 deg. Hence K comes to 0.03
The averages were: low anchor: 1.55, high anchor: 1.57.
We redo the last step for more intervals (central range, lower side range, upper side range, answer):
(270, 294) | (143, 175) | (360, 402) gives 0.01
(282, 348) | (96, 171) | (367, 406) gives -0.03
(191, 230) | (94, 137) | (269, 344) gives 0.02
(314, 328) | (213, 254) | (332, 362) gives -0.01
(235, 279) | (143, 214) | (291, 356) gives 0.08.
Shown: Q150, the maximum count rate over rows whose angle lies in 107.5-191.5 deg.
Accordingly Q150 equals 1.61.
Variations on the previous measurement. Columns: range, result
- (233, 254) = 1.548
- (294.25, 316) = 1.595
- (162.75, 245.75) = 1.576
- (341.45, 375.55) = 1.614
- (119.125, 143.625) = 1.565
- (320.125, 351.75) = 1.6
